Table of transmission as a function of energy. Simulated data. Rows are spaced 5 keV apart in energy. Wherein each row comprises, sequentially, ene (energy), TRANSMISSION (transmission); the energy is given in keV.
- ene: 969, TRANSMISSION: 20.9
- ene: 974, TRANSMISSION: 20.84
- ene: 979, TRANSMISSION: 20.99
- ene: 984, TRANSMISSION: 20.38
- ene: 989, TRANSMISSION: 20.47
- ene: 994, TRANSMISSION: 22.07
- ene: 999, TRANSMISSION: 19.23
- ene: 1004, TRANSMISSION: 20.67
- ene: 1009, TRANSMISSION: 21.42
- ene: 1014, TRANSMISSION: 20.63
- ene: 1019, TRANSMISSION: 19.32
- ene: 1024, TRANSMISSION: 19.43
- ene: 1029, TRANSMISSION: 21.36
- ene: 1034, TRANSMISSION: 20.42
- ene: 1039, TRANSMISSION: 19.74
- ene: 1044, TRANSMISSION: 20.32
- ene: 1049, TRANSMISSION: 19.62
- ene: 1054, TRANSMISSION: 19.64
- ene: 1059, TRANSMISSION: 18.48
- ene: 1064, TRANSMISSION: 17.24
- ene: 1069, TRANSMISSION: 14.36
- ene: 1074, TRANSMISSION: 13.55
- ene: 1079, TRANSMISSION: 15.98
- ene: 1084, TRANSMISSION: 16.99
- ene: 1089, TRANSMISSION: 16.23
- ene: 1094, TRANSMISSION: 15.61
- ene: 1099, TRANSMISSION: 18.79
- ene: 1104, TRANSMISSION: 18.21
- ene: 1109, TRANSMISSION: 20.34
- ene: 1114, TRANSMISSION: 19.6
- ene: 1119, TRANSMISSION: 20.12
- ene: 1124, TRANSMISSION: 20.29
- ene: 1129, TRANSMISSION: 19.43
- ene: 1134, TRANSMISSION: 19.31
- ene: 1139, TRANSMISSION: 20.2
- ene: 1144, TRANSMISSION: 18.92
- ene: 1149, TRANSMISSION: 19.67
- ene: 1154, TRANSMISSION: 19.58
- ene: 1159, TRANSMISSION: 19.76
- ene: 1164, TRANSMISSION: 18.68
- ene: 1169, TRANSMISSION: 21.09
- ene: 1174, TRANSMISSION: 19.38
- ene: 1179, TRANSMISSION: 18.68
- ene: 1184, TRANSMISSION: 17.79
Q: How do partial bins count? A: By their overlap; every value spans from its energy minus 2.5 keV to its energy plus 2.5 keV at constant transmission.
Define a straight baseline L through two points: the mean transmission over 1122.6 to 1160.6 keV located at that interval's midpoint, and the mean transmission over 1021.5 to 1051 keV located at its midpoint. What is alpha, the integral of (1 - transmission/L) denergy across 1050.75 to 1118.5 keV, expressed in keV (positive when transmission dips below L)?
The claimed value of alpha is 8.5 keV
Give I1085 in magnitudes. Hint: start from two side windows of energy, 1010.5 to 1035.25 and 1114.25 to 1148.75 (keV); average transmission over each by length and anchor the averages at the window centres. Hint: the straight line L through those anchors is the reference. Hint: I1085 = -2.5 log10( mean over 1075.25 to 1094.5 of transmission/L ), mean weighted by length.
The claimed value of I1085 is 0.23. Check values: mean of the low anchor 20.3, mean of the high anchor 19.7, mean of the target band 16.1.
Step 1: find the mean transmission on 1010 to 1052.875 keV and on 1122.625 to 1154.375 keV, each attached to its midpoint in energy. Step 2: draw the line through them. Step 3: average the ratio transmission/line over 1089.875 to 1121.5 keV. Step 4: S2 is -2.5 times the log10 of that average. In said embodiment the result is 0.06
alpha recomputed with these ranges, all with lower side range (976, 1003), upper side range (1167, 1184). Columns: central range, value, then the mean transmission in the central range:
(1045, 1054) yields 0.22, 19.7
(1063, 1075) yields 3.07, 15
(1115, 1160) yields -0.10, 19.7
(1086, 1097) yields 2.12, 16.1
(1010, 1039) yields 0.21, 20.3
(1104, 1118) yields 0.11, 19.7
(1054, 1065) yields 0.99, 18.3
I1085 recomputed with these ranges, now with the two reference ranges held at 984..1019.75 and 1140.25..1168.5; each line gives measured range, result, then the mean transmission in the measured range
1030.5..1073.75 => 0.10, 18.5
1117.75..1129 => -0.02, 20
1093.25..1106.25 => 0.12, 17.8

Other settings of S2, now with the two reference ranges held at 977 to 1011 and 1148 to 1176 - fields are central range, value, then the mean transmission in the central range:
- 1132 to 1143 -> 0.01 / 19.7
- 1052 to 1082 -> 0.22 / 16.5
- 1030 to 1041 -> 0.01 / 20.3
